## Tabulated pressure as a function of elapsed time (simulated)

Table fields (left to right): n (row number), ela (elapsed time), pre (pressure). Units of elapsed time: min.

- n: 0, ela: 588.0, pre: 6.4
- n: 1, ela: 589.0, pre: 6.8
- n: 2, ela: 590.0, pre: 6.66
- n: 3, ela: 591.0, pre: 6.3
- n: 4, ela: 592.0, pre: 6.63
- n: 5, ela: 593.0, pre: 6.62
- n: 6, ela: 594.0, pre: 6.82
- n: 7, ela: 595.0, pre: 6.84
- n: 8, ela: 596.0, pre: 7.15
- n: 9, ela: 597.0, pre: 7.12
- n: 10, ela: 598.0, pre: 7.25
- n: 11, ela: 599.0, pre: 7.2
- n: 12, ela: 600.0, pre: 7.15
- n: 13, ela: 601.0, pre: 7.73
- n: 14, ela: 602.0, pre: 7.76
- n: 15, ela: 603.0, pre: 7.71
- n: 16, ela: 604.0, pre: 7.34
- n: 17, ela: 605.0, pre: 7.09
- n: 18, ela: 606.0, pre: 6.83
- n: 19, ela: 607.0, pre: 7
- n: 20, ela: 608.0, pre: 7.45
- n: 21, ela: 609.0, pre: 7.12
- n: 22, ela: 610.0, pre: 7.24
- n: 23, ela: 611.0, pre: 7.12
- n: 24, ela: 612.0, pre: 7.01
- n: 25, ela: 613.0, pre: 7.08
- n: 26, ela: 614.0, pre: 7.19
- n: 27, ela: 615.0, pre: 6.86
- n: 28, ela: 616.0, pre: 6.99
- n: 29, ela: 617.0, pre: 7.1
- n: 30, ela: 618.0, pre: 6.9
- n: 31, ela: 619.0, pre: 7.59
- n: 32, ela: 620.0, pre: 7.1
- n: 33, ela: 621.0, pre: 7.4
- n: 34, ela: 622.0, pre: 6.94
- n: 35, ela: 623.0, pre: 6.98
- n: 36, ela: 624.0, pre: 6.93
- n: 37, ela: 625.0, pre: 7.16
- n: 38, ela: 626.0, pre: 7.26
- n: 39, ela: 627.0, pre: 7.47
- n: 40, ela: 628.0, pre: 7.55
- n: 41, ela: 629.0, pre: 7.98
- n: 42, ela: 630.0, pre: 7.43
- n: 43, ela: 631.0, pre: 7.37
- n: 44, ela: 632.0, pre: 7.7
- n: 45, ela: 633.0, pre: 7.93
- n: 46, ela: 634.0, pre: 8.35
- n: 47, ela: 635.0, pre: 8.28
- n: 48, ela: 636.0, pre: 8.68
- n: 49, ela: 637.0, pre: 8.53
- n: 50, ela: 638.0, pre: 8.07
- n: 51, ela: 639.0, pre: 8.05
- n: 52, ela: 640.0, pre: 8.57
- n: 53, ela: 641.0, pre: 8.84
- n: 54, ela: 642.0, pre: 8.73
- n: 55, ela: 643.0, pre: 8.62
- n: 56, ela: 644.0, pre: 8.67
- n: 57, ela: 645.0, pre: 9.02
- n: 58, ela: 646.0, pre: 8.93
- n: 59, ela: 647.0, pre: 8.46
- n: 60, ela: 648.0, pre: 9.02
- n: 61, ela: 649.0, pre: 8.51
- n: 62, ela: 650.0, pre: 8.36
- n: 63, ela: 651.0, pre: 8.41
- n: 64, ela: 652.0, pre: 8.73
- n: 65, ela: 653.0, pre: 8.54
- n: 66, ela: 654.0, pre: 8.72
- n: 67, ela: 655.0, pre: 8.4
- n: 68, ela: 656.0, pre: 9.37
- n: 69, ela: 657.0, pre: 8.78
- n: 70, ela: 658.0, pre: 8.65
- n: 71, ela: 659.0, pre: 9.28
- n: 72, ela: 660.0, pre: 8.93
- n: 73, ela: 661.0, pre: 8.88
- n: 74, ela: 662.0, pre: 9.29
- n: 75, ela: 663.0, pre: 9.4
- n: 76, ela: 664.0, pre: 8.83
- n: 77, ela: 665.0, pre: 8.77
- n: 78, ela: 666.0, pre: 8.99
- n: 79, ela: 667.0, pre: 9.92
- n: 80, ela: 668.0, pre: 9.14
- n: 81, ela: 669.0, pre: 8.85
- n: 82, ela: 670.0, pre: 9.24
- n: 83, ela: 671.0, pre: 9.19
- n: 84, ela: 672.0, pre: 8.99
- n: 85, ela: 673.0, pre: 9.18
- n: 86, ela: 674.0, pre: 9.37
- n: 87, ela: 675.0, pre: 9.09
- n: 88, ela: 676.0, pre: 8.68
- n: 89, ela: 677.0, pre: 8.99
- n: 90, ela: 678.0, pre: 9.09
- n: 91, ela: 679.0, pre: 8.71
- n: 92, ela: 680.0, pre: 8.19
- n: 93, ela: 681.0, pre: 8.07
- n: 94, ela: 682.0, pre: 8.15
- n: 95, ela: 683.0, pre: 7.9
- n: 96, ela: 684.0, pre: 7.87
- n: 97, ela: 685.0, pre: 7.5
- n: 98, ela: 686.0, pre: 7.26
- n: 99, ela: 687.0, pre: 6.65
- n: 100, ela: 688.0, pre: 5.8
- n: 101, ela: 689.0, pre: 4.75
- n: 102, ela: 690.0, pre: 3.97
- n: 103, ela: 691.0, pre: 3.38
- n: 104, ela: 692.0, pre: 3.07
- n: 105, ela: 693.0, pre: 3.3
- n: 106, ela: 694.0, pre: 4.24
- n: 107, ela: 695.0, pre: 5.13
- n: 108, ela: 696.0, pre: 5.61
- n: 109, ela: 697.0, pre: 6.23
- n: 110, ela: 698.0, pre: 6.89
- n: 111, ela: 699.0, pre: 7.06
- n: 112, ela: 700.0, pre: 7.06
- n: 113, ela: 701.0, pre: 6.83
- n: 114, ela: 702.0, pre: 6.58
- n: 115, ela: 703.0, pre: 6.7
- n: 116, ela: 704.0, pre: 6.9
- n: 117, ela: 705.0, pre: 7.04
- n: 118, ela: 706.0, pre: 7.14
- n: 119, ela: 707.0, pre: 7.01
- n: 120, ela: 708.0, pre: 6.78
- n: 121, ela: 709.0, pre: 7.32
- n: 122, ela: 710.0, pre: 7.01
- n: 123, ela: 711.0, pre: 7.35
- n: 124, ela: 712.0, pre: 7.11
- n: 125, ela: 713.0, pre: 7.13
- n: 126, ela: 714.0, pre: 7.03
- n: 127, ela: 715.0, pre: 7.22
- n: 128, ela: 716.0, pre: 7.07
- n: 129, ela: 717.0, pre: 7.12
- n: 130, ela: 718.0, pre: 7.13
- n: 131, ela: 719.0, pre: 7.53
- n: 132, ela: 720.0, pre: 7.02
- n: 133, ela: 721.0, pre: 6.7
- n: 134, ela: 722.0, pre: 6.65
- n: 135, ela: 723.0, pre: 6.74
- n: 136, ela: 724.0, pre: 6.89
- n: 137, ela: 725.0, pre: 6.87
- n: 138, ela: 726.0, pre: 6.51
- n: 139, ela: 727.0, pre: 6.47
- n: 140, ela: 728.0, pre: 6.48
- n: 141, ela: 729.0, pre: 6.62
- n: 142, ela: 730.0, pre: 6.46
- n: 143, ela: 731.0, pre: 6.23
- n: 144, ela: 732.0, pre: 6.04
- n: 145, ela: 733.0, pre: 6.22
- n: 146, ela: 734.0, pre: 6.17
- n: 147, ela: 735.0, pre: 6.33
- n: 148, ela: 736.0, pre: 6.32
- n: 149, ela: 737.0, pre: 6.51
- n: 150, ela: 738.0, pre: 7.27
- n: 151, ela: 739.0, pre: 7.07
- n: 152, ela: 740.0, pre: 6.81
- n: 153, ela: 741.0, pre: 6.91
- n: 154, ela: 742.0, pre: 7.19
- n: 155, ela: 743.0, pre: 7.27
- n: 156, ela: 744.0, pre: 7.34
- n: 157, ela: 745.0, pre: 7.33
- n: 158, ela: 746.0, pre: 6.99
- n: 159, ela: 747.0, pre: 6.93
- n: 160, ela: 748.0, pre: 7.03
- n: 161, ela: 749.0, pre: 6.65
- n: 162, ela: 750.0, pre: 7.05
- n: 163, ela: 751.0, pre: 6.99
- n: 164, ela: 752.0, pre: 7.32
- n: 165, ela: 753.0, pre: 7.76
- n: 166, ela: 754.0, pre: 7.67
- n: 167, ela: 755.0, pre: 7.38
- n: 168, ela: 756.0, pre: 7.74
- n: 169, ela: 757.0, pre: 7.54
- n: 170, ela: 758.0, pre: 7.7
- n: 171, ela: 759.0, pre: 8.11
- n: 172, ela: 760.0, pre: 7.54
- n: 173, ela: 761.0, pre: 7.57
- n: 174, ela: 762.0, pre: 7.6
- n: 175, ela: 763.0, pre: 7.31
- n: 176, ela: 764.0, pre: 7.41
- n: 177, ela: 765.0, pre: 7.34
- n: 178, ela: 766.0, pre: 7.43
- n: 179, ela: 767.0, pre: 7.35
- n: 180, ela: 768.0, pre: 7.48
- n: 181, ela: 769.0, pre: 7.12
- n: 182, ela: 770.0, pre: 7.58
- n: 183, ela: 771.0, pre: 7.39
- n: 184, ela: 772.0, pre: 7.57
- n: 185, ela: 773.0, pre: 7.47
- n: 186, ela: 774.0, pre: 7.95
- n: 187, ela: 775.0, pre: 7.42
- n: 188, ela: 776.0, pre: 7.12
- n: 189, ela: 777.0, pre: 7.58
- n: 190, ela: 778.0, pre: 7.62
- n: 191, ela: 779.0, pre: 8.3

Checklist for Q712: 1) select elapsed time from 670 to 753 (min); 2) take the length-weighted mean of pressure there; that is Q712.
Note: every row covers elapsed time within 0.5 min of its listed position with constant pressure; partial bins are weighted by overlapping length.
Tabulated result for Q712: 6.93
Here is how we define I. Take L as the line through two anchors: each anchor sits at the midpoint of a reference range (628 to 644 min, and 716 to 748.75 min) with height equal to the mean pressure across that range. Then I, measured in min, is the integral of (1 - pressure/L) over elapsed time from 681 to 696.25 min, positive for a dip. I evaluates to 3.5 min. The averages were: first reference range 8.2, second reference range 6.79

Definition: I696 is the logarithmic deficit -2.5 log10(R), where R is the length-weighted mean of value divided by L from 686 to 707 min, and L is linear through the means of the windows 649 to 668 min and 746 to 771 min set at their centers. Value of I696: 0.39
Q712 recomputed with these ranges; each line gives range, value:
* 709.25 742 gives 6.79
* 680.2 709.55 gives 6.3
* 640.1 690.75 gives 8.45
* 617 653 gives 8.01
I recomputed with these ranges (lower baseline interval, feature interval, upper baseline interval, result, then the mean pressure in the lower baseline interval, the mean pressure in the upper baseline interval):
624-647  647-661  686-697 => -3.5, 8.13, 4.79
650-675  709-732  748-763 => 3.3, 8.98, 7.45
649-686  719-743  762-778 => 3.9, 8.77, 7.45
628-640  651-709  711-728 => -1.2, 8.04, 6.95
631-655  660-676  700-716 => -2.4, 8.48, 7.01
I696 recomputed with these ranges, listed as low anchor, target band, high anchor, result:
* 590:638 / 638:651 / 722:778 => -0.186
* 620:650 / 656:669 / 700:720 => -0.182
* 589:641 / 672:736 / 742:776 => 0.084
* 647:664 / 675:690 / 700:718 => 0.045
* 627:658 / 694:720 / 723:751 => 0.066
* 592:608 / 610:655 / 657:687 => 0.000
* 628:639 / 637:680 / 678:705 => -0.213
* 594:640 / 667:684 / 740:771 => -0.192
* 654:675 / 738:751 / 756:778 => 0.116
